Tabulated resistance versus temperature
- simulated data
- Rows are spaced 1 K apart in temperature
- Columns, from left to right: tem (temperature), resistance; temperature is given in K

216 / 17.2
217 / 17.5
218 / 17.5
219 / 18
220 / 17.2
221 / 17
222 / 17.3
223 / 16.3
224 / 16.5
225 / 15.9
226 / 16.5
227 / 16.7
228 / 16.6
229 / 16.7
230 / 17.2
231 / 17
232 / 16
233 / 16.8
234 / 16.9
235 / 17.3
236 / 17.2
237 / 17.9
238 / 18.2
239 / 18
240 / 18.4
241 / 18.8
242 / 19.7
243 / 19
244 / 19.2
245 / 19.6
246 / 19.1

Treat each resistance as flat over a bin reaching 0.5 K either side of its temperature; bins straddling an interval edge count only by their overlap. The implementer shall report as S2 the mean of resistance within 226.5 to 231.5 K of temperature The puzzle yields 16.8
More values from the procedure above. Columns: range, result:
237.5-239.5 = 18.1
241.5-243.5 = 19.4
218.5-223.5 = 17.2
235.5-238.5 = 17.8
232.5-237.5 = 17.2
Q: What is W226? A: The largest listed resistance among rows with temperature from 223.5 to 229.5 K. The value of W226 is 16.7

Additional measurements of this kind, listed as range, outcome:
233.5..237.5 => 17.9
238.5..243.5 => 19.7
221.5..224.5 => 17.3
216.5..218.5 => 17.5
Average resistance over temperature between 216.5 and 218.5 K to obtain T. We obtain 17.5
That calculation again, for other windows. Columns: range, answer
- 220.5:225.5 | 16.6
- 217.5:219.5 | 17.8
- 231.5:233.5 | 16.4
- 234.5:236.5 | 17.2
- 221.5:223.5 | 16.8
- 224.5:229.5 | 16.5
